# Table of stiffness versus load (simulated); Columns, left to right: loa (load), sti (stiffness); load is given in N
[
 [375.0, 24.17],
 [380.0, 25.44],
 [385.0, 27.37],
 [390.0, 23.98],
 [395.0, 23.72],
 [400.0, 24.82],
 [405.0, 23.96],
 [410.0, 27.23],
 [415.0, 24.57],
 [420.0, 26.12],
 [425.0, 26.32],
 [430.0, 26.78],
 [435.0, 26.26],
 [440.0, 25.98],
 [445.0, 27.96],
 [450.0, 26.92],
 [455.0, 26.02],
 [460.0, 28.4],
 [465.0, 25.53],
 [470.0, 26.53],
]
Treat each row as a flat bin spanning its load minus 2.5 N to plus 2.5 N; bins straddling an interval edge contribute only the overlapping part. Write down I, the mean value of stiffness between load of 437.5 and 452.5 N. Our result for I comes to 27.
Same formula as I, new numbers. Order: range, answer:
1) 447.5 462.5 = 27.1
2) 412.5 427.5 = 25.7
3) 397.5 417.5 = 25.1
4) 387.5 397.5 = 23.9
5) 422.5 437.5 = 26.5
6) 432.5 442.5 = 26.1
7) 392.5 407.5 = 24.2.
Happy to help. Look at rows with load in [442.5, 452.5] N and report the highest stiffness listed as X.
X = 27.96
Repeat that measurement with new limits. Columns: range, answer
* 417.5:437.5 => 26.78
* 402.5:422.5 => 27.23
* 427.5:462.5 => 28.4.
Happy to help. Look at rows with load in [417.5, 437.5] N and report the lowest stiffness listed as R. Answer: 26.12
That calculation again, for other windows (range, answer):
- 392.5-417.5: 23.72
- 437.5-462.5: 25.98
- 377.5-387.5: 25.44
